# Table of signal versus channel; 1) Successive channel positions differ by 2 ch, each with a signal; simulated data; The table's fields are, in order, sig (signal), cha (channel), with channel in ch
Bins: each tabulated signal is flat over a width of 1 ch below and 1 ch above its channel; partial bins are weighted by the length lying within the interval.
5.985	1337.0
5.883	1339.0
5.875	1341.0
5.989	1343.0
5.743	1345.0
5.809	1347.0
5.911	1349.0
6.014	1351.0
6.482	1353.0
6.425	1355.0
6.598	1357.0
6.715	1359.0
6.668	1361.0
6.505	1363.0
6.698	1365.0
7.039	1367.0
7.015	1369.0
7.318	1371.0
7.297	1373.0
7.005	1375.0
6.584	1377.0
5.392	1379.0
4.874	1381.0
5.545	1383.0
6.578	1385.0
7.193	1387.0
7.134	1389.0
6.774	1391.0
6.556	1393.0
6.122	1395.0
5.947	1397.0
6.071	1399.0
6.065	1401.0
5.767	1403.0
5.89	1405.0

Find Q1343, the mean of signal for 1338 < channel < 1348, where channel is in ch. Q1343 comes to 5.86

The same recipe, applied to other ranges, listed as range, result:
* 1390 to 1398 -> 6.35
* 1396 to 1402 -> 6.03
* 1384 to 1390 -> 6.97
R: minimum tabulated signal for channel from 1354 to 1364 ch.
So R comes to 6.425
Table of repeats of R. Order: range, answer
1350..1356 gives 6.014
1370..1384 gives 4.874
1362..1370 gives 6.505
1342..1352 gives 5.743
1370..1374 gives 7.297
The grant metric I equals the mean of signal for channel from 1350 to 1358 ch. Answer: 6.38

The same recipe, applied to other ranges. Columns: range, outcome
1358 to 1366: 6.65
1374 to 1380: 6.33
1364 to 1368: 6.87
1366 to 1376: 7.13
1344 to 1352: 5.87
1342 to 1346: 5.87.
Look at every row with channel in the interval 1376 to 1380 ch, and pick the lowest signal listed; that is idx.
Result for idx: 5.392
